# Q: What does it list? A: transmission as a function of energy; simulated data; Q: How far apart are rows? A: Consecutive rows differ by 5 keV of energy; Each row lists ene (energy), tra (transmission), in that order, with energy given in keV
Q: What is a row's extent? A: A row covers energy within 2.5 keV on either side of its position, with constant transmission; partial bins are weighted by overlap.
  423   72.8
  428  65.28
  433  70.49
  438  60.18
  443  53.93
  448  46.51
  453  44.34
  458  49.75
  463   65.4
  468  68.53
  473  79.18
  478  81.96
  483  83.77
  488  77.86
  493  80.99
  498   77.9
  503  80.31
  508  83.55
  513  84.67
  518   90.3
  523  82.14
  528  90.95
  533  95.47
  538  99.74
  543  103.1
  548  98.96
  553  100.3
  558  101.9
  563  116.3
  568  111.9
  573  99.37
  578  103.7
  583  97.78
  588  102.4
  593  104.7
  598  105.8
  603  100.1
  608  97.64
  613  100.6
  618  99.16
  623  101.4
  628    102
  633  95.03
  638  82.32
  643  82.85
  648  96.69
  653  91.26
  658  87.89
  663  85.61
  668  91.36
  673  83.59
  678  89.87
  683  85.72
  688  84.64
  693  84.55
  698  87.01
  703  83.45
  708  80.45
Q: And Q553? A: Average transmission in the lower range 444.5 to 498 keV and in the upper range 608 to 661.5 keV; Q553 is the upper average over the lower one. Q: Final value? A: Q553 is 1.4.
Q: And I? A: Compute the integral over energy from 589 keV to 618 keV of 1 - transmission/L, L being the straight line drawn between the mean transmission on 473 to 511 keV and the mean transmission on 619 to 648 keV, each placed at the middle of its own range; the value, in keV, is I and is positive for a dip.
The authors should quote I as -3.47 keV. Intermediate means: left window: 80.8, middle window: 102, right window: 93.4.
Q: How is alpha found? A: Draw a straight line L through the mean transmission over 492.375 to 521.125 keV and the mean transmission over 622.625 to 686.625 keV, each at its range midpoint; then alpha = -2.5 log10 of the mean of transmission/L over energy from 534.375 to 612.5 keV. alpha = -0.191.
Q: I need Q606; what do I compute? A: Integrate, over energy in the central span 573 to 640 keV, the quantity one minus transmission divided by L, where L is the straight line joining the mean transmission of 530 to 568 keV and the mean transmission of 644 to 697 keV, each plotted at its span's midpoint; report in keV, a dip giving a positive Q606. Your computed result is -2.7 keV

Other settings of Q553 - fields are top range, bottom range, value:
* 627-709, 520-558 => 0.91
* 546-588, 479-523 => 1.26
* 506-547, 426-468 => 1.59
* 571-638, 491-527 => 1.20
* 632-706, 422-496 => 1.31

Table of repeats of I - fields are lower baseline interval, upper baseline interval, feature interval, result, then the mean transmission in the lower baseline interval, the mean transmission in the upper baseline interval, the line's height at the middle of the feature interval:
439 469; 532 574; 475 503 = -3.5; 54.3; 103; 71.7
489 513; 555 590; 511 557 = -1.2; 80.9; 105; 91.9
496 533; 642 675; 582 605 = -4.1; 85.1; 88.8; 87.1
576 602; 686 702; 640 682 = 1.0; 103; 85.2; 90.7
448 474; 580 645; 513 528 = -2.5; 59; 98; 74.3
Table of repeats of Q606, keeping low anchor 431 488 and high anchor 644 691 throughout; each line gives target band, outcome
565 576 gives -4.11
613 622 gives -1.89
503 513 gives -1.84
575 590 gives -4.31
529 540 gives -3.53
